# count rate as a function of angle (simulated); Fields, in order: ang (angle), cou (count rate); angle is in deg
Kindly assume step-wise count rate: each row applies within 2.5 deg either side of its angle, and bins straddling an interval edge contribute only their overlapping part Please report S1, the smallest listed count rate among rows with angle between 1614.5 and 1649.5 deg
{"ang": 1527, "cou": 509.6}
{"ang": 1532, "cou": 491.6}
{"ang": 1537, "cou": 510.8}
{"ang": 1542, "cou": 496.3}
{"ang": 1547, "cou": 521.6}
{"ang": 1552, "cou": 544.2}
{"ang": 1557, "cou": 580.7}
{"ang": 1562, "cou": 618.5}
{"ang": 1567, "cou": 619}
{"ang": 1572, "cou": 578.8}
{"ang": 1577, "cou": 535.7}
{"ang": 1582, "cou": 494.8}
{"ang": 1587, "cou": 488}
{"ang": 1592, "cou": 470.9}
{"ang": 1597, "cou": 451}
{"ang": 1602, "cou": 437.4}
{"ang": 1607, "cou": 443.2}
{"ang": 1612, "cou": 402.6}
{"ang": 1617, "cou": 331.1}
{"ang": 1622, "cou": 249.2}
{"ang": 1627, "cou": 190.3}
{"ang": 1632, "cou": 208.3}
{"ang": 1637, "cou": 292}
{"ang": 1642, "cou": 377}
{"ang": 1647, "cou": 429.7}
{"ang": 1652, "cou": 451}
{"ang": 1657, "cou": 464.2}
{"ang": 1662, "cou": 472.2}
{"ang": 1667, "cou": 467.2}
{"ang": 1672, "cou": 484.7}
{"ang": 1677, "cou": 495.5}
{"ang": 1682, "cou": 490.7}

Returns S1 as 190.3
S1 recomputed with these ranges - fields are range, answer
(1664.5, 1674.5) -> 467.2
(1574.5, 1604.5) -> 437.4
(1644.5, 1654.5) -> 429.7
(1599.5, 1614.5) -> 402.6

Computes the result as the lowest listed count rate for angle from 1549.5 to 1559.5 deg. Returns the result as 544.2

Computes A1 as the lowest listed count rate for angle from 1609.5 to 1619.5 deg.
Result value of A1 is 331.1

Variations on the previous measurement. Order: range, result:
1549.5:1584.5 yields 494.8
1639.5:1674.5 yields 377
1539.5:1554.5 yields 496.3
